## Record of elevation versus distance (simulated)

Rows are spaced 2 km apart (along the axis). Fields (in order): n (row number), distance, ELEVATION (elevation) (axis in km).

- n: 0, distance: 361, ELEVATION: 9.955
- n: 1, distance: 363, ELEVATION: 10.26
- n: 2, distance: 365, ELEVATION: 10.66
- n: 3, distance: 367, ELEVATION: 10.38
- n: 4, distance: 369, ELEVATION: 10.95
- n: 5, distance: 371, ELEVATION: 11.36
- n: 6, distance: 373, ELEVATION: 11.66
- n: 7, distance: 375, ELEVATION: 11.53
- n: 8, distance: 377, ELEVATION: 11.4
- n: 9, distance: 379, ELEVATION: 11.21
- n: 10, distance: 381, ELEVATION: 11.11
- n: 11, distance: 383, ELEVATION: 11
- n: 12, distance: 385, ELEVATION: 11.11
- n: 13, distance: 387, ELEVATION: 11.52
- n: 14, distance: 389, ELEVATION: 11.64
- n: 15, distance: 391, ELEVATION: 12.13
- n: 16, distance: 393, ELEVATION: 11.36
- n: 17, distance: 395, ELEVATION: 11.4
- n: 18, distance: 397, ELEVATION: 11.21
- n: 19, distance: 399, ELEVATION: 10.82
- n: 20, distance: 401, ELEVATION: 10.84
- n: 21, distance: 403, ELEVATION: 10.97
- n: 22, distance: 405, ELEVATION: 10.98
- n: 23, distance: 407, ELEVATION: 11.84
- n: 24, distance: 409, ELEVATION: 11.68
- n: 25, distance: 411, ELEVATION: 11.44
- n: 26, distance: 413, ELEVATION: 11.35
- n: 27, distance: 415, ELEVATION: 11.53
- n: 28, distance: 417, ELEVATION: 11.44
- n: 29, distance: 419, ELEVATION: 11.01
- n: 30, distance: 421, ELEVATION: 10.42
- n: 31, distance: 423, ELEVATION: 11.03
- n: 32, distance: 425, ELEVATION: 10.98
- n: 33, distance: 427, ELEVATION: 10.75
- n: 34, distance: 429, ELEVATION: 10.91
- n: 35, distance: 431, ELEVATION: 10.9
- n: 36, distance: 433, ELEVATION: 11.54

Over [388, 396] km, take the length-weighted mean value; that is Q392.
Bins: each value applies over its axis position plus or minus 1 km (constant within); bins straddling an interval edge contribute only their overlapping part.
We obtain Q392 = 11.6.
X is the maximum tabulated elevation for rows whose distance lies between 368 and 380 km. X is 11.66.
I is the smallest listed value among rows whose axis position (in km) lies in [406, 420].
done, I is 11.01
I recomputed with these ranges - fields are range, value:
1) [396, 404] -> 10.82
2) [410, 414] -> 11.35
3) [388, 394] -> 11.36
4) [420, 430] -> 10.42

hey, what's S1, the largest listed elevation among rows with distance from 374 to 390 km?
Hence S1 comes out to 11.64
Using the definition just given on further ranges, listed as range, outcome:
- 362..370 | 10.95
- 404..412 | 11.84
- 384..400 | 12.13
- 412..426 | 11.53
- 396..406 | 11.21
